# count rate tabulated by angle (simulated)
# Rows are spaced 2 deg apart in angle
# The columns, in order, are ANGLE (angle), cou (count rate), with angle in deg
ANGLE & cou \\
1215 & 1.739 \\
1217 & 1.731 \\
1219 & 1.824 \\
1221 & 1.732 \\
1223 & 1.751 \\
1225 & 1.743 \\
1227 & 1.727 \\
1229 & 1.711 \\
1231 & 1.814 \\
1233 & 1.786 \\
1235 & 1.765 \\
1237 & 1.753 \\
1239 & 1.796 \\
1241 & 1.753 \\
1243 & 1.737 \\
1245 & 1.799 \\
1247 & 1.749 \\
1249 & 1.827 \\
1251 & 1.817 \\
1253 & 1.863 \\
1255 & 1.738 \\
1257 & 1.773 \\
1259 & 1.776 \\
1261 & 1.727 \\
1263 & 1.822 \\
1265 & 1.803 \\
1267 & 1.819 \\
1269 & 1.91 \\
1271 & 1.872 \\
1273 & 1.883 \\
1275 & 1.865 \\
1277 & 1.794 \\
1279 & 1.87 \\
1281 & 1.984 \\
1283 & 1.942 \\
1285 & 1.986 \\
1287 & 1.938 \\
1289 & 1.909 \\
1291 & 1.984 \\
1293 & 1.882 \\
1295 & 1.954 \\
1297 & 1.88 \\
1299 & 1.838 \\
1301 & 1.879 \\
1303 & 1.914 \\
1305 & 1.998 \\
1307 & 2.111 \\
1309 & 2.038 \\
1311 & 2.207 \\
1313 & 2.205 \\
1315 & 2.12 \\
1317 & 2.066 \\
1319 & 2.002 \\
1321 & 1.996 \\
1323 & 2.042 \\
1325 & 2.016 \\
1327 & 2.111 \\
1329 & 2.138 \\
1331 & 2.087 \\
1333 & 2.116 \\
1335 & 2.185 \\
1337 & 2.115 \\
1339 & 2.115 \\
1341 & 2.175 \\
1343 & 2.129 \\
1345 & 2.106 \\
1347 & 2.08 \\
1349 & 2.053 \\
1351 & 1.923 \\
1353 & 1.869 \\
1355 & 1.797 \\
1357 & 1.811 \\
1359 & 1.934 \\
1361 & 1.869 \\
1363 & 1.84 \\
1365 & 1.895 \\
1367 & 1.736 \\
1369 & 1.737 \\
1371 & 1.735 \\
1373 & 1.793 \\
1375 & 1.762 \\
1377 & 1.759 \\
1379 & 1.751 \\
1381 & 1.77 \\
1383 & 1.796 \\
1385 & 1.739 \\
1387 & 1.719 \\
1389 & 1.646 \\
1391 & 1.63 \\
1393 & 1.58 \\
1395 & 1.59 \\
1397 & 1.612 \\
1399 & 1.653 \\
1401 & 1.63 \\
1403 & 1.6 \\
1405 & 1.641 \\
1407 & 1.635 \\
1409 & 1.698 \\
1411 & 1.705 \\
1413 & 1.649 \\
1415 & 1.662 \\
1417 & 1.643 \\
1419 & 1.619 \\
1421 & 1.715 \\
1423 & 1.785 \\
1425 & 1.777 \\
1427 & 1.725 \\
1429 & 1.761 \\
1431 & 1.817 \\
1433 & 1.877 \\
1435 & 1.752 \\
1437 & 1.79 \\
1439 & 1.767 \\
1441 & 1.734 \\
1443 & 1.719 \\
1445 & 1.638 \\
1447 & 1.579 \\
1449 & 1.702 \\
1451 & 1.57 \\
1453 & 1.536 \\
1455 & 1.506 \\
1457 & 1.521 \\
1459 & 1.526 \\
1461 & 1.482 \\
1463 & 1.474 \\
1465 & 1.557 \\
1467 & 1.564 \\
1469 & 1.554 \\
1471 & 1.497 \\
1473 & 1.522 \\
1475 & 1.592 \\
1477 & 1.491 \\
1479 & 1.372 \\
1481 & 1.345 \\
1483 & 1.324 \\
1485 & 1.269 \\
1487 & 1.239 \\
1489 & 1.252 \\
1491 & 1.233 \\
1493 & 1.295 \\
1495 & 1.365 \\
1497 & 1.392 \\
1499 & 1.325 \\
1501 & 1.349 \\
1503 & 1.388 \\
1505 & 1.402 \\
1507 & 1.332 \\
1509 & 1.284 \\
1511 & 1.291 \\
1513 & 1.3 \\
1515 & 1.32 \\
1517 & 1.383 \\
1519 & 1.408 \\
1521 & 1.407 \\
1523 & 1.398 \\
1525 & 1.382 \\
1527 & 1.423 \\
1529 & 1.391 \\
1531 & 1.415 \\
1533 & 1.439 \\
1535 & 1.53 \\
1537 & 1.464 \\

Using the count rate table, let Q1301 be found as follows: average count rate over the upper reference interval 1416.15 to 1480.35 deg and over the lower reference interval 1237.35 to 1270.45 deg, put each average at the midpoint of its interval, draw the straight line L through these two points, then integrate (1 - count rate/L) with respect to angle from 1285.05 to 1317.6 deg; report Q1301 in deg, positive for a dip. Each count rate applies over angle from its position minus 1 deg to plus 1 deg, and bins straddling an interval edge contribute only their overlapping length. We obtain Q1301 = -4.5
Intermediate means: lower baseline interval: 1.79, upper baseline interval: 1.63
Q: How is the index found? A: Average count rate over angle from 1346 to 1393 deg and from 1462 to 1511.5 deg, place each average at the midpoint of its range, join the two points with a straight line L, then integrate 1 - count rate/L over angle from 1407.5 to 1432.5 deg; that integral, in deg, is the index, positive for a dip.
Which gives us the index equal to -1.4 deg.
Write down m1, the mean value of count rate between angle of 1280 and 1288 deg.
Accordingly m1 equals 1.96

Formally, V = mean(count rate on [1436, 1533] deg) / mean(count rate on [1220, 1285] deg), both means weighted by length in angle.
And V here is 0.80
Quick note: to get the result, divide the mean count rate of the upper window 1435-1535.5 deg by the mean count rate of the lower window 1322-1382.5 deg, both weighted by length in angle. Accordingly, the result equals 0.75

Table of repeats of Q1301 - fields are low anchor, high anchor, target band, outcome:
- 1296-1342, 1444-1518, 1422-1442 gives -2.0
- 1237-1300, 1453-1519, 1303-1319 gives -3.0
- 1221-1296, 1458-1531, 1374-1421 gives -3.1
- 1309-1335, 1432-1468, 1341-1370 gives 0.8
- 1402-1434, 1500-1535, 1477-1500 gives 2.4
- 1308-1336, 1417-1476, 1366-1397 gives 2.7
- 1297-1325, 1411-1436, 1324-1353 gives -2.0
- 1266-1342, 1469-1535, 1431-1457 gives -2.0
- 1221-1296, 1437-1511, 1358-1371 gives -1.4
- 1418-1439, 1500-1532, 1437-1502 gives 4.0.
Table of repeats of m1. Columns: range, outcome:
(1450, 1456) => 1.54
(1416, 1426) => 1.71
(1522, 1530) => 1.4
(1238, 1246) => 1.77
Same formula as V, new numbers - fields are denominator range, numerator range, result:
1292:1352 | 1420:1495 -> 0.76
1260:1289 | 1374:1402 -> 0.90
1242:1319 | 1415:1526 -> 0.79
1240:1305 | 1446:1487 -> 0.80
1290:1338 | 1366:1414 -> 0.83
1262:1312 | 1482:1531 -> 0.70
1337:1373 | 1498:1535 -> 0.71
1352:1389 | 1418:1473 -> 0.92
